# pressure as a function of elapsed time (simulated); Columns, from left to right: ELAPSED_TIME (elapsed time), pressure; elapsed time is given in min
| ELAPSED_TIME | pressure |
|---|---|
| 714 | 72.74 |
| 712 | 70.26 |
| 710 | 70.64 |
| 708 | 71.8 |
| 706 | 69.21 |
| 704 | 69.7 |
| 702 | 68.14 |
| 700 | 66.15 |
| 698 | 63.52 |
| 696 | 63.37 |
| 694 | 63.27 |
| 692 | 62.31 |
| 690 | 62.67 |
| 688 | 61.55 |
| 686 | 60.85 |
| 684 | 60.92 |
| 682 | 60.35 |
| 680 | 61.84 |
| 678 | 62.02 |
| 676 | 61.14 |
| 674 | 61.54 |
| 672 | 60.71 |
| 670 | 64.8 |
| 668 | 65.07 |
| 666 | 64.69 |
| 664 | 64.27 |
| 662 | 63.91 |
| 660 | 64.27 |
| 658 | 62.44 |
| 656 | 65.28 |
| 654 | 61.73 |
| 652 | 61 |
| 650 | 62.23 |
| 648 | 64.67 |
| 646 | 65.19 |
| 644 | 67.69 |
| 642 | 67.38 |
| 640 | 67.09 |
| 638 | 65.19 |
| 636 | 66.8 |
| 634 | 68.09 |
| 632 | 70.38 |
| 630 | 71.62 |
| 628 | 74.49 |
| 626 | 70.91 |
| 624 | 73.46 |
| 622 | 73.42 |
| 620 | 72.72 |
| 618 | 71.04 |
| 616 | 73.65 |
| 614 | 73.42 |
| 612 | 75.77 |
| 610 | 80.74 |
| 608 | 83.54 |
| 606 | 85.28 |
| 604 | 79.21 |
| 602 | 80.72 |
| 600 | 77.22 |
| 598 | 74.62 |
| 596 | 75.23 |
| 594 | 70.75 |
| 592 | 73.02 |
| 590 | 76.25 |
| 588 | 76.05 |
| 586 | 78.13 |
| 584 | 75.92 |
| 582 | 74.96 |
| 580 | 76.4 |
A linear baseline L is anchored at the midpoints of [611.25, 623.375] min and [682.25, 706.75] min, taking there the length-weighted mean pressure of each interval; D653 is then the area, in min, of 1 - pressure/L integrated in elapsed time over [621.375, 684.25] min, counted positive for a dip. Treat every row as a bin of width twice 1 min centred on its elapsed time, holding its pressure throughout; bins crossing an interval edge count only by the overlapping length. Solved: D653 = 3.3 min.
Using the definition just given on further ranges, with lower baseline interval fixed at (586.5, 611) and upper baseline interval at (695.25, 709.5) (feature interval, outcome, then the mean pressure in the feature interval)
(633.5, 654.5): 2.3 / 65.2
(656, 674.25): 1.9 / 63.7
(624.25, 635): 0.5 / 71.3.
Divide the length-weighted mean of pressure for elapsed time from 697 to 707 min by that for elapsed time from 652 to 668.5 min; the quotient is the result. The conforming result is 1.1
